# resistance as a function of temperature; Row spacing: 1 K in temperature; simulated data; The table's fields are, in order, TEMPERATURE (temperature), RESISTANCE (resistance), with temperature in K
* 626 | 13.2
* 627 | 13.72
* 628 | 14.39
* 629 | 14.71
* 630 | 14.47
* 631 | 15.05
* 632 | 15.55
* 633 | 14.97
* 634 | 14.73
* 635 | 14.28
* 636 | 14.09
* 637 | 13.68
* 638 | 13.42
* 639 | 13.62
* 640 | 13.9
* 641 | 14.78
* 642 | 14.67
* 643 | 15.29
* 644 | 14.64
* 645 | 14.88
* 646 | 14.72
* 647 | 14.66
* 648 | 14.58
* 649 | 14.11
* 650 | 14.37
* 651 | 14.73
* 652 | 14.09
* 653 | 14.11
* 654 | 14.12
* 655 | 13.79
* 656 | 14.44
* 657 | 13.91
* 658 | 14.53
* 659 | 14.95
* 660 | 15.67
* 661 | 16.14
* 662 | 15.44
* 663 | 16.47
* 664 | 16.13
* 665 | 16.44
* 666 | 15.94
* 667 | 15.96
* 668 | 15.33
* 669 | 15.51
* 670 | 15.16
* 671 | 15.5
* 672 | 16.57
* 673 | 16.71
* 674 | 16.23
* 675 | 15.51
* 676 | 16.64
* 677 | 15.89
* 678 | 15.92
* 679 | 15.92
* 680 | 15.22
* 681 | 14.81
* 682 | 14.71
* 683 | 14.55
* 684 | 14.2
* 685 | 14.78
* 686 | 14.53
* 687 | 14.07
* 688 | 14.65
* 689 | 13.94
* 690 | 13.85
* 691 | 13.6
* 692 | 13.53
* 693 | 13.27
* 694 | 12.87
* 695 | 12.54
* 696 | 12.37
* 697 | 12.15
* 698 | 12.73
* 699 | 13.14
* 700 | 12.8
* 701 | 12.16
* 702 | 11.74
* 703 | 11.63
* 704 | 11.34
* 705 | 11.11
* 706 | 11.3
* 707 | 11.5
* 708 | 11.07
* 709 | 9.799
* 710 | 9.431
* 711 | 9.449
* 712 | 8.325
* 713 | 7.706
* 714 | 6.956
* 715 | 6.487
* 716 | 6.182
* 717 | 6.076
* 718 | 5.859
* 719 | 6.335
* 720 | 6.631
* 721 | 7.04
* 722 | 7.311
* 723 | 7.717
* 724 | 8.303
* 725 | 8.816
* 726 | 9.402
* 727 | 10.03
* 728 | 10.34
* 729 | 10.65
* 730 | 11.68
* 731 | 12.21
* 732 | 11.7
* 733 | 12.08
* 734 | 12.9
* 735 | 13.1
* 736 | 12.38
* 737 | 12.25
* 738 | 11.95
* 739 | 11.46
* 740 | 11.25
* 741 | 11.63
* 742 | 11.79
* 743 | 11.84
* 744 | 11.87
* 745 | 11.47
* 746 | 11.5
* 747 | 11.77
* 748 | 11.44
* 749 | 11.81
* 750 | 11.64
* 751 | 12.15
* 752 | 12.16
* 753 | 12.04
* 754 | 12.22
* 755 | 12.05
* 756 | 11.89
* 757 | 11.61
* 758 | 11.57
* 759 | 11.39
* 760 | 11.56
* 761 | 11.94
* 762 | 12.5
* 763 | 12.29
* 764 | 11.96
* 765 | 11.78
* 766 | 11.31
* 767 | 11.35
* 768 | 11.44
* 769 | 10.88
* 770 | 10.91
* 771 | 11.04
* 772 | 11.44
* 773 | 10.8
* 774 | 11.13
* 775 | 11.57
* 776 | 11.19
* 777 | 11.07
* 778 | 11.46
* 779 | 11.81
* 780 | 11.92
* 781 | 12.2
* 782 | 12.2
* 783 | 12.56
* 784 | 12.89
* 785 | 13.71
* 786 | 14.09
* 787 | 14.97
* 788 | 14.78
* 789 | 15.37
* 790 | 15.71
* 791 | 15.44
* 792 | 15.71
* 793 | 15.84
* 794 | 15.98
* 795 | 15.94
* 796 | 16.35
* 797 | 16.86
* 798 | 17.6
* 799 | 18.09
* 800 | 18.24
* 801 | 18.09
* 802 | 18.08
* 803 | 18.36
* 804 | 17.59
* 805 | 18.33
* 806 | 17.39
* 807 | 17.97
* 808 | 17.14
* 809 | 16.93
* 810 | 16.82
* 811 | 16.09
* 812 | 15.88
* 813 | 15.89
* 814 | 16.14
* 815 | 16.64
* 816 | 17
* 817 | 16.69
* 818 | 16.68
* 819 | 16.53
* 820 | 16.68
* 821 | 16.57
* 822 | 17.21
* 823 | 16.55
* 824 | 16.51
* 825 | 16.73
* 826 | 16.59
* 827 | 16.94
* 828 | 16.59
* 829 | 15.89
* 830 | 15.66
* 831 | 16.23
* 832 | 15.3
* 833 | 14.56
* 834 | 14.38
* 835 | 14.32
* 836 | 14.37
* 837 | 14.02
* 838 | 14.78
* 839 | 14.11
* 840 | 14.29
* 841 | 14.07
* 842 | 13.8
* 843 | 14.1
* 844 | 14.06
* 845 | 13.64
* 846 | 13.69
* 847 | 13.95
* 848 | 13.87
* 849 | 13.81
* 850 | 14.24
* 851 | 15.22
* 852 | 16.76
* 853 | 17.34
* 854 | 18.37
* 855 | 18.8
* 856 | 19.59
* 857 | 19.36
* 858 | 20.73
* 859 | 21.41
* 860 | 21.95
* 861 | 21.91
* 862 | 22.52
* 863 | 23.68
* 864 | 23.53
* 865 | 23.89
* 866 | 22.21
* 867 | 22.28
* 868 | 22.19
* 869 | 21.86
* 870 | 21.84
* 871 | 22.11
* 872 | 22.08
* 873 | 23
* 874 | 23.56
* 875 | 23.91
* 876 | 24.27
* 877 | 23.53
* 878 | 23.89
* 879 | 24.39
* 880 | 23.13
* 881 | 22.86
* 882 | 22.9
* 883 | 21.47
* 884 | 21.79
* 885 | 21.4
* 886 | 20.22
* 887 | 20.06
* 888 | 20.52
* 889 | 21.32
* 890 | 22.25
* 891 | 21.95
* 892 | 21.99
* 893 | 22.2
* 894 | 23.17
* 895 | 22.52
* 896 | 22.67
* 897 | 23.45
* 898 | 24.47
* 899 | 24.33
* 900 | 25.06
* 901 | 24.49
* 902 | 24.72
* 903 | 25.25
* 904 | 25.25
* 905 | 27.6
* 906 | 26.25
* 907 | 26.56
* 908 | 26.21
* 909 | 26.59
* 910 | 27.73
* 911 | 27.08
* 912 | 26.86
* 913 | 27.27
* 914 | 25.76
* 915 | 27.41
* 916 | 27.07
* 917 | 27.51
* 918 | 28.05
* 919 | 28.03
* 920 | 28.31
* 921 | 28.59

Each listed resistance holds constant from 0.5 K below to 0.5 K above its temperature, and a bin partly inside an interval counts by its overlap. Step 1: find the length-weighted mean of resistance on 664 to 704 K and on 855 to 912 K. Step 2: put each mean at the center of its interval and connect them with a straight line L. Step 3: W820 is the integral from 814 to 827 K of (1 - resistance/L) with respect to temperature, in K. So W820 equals 2.4 K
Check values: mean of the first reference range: 14.4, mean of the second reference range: 23.2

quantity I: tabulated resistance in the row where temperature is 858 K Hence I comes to 20.73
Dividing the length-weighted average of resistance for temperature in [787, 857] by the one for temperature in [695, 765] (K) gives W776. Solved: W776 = 1.50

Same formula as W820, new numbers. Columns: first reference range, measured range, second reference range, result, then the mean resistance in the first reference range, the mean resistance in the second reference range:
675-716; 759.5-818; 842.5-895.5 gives 8.5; 12.5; 20.5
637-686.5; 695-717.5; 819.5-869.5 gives 7.6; 15.1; 17.2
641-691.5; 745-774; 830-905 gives 9.5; 15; 20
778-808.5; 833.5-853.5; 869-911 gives 5.4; 15.6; 23.5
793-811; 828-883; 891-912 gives 7.1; 17.3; 24.9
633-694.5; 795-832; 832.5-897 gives 3.0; 14.8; 19.6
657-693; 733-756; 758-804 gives 3.6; 15.2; 13.6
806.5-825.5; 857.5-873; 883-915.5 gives -0.9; 16.7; 24.2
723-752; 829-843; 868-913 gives 3.4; 11.4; 23.6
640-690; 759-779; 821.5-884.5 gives 6.5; 15.1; 18.6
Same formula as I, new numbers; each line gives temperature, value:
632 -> 15.55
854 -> 18.37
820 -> 16.68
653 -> 14.11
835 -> 14.32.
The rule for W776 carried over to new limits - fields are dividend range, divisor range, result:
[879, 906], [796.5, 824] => 1.35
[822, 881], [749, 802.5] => 1.39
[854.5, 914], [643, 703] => 1.59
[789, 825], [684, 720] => 1.52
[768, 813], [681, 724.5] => 1.34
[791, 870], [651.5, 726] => 1.35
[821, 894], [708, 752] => 1.89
